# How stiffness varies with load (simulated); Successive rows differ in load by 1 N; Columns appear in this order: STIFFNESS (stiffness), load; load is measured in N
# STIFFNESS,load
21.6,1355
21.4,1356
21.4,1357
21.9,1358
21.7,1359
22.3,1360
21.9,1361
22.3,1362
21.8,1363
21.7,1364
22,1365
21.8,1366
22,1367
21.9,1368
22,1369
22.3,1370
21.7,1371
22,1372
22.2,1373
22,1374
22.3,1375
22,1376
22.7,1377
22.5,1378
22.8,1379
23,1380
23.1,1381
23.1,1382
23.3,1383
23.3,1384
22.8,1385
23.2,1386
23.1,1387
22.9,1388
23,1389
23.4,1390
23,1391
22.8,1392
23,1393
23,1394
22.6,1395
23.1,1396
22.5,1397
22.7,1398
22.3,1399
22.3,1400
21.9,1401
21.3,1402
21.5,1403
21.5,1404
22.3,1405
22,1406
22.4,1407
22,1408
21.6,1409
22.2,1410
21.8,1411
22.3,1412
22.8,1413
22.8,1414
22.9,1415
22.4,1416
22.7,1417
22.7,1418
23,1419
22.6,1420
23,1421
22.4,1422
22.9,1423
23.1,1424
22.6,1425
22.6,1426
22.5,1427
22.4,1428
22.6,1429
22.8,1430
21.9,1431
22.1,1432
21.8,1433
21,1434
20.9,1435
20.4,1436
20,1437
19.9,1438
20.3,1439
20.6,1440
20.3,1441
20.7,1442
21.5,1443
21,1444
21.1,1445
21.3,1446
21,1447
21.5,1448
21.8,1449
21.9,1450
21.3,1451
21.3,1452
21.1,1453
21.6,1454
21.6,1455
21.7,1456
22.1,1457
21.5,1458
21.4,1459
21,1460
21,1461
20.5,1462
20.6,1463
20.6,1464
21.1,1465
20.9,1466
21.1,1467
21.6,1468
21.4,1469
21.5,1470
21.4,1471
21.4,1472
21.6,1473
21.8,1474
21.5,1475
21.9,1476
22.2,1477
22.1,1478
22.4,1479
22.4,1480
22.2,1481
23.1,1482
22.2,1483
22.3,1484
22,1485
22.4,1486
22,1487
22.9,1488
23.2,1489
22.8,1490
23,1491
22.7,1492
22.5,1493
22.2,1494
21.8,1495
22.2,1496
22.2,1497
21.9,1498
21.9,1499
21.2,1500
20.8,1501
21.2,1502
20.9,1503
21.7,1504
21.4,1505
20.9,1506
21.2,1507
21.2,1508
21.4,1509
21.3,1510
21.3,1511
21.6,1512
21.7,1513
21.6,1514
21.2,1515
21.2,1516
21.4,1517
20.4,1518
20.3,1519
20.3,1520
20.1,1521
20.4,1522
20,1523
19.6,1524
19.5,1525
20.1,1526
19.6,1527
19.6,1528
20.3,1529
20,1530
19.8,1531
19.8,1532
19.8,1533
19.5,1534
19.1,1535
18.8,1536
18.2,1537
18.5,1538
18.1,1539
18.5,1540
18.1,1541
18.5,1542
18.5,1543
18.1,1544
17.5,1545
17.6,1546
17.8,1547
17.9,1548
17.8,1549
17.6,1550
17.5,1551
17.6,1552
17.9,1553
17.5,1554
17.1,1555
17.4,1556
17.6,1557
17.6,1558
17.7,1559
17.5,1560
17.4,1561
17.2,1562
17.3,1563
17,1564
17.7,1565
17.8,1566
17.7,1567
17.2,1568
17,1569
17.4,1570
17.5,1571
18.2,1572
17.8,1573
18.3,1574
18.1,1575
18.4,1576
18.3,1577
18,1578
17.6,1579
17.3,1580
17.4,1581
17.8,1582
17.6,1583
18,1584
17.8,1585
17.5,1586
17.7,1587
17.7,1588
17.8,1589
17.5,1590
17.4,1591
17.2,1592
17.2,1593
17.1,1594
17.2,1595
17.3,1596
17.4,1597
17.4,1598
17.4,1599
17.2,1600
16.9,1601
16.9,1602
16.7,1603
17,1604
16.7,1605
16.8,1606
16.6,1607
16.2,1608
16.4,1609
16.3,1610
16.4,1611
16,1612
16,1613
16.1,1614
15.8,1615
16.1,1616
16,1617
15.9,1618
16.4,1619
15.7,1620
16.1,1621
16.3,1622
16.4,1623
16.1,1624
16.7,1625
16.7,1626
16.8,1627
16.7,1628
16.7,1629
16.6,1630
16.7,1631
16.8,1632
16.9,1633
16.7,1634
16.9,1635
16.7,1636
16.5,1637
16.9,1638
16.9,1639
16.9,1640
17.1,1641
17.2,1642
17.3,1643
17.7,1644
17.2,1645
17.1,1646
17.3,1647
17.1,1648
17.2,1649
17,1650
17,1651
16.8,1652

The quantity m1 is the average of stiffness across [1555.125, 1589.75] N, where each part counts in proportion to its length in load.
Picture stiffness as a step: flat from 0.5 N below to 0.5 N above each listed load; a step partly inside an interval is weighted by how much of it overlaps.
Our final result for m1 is 17.6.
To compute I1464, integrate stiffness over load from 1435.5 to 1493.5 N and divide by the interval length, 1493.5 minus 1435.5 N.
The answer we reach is 21.6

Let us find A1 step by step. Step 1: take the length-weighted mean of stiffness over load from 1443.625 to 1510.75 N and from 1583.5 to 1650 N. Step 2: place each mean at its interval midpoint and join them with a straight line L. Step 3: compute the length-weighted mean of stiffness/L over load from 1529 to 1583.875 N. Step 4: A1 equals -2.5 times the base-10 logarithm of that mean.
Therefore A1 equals 0.05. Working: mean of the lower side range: 21.7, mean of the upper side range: 16.8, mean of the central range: 18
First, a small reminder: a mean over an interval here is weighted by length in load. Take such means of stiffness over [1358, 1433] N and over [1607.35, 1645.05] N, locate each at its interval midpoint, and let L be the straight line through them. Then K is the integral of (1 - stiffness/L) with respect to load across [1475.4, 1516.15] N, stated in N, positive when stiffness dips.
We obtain -4.2 N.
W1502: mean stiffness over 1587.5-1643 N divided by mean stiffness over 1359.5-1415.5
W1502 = 0.75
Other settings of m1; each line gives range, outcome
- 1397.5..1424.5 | 22.3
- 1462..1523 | 21.6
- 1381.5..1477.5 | 21.9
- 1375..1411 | 22.6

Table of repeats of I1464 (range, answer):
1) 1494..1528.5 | 21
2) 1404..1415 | 22.2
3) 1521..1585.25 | 18.2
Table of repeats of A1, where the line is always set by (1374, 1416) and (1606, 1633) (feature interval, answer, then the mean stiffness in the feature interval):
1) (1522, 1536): -0.050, 19.7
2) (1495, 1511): -0.099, 21.4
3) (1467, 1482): -0.076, 21.8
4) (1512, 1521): -0.097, 21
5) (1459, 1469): -0.017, 21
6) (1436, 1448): 0.028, 20.7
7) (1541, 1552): 0.029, 17.9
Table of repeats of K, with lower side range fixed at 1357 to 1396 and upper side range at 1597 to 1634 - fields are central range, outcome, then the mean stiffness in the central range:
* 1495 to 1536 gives -3.68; 20.7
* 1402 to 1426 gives -0.95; 22.4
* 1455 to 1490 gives -2.91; 21.7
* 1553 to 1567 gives 0.34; 17.5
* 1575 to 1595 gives -0.42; 17.6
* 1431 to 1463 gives -0.65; 21.1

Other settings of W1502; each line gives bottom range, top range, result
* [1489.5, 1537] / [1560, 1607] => 0.84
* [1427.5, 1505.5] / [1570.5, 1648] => 0.79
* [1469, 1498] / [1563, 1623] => 0.77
